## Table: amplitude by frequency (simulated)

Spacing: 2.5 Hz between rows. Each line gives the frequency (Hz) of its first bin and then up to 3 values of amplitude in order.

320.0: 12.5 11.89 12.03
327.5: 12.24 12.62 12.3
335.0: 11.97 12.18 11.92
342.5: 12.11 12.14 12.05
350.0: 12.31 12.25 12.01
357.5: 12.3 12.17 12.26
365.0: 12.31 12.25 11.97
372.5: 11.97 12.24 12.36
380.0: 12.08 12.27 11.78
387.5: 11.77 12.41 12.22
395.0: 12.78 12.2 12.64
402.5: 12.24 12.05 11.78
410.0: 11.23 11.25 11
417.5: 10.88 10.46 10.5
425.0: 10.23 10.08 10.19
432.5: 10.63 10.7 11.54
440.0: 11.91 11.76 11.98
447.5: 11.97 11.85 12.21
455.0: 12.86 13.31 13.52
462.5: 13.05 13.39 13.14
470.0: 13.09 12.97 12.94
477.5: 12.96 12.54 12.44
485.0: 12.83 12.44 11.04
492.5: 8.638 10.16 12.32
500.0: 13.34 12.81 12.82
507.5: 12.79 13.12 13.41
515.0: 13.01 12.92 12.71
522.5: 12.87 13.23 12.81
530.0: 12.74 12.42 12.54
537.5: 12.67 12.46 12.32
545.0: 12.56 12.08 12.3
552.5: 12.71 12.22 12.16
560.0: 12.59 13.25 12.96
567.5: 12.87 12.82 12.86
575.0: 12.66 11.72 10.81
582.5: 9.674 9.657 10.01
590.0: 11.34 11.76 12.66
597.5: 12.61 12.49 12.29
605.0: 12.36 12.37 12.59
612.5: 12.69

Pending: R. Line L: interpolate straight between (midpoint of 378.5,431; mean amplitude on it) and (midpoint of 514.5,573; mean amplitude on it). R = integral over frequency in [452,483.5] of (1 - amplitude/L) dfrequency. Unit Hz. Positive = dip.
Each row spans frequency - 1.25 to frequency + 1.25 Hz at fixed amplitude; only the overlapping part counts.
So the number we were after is -2.4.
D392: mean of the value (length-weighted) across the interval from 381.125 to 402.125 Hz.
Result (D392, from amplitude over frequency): 12.3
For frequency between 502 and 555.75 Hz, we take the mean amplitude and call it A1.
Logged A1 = 12.7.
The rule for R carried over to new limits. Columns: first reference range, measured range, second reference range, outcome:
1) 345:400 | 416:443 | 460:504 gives 3.33 Hz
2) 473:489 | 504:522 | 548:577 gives -0.43 Hz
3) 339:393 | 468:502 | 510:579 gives 0.87 Hz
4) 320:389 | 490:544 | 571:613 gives -2.49 Hz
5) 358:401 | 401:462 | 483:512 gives 3.13 Hz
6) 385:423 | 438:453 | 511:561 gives 0.12 Hz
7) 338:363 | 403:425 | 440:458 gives 1.91 Hz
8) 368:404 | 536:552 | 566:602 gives -0.80 Hz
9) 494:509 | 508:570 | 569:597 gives -3.75 Hz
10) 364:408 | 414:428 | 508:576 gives 2.01 Hz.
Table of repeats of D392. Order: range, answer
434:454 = 11.8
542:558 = 12.3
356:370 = 12.2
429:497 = 12.1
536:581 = 12.5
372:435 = 11.5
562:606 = 11.9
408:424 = 10.9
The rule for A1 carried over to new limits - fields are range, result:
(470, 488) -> 12.8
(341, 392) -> 12.2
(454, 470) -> 13.2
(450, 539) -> 12.6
